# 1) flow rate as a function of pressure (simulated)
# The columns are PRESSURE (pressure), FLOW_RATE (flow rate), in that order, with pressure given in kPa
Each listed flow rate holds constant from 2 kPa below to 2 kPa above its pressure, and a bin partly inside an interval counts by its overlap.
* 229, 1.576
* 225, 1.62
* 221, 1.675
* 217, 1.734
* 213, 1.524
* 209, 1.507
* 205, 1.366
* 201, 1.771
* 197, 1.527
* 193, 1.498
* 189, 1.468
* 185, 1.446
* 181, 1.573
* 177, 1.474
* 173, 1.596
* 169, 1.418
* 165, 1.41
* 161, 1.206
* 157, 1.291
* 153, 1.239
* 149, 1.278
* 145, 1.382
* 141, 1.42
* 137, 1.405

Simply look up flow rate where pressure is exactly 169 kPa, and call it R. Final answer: 1.418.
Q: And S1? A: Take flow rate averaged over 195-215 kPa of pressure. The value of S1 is 1.54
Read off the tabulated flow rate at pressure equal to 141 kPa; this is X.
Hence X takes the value 1.42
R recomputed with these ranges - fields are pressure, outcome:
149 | 1.278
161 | 1.206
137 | 1.405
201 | 1.771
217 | 1.734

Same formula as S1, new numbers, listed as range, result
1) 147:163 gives 1.25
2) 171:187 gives 1.52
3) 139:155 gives 1.33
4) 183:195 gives 1.47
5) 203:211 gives 1.44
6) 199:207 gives 1.57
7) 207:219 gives 1.59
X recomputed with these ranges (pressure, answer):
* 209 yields 1.507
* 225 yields 1.62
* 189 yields 1.468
